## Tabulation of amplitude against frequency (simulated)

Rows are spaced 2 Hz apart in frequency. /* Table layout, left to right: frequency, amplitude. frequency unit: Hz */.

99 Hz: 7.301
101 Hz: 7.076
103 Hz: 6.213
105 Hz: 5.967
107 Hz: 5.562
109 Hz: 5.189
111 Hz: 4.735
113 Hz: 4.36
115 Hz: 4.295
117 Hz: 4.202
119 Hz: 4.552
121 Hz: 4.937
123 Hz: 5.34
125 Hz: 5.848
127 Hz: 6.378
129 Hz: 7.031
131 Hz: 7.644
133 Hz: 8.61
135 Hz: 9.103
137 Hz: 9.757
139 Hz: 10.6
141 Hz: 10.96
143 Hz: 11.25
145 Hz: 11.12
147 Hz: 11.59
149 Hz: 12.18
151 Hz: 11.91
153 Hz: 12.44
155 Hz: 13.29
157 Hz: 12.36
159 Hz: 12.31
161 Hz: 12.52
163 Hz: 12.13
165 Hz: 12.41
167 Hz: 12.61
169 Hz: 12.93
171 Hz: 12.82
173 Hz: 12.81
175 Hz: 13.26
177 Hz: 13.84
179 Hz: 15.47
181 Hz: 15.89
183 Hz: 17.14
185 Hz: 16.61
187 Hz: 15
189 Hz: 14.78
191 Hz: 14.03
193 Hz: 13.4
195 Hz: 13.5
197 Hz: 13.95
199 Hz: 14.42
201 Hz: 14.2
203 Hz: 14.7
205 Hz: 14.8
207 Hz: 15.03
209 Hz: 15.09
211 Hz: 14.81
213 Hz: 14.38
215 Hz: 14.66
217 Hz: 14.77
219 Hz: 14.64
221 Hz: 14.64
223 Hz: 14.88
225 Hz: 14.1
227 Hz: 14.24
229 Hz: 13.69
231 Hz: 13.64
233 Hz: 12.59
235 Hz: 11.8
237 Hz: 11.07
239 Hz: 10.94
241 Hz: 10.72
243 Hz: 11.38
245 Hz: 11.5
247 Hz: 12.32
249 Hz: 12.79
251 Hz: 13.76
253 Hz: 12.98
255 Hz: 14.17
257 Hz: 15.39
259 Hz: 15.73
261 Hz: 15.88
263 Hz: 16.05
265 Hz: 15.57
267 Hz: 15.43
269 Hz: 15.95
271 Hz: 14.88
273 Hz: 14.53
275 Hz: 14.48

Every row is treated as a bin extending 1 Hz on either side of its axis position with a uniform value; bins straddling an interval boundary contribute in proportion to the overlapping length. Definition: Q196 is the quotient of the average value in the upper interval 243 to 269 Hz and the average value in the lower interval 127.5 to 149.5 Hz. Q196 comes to 1.45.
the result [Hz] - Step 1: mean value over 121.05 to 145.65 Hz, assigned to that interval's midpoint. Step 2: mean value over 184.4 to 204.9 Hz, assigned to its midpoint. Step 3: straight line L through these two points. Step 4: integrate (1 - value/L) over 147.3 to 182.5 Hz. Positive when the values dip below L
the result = -4.7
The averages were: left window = 8.46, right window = 14.4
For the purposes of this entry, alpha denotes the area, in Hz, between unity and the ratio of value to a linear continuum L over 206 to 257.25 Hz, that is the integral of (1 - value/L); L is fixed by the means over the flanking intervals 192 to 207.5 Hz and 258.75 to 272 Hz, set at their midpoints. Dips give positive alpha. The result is 5.0 Hz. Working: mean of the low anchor 14.2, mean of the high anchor 15.6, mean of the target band 13.4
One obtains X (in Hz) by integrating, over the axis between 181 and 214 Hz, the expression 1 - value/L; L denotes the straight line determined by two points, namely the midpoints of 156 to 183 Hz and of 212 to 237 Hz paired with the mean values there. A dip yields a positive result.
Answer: -2.8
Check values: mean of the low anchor 13.3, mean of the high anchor 13.9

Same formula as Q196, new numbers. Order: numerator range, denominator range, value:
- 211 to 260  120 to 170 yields 1.30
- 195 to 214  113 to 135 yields 2.44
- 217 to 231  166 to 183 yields 1.03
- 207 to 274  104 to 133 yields 2.51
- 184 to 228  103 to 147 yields 2.05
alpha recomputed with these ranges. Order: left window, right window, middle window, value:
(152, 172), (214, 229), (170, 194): -2.5 Hz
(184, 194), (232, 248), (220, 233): -1.8 Hz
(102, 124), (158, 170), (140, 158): -2.8 Hz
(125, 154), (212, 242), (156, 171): -2.3 Hz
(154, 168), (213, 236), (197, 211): -1.2 Hz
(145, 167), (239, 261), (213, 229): -2.1 Hz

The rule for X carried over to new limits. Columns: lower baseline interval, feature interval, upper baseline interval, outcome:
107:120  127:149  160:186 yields -3.2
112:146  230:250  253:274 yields 2.9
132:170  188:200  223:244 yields -1.9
